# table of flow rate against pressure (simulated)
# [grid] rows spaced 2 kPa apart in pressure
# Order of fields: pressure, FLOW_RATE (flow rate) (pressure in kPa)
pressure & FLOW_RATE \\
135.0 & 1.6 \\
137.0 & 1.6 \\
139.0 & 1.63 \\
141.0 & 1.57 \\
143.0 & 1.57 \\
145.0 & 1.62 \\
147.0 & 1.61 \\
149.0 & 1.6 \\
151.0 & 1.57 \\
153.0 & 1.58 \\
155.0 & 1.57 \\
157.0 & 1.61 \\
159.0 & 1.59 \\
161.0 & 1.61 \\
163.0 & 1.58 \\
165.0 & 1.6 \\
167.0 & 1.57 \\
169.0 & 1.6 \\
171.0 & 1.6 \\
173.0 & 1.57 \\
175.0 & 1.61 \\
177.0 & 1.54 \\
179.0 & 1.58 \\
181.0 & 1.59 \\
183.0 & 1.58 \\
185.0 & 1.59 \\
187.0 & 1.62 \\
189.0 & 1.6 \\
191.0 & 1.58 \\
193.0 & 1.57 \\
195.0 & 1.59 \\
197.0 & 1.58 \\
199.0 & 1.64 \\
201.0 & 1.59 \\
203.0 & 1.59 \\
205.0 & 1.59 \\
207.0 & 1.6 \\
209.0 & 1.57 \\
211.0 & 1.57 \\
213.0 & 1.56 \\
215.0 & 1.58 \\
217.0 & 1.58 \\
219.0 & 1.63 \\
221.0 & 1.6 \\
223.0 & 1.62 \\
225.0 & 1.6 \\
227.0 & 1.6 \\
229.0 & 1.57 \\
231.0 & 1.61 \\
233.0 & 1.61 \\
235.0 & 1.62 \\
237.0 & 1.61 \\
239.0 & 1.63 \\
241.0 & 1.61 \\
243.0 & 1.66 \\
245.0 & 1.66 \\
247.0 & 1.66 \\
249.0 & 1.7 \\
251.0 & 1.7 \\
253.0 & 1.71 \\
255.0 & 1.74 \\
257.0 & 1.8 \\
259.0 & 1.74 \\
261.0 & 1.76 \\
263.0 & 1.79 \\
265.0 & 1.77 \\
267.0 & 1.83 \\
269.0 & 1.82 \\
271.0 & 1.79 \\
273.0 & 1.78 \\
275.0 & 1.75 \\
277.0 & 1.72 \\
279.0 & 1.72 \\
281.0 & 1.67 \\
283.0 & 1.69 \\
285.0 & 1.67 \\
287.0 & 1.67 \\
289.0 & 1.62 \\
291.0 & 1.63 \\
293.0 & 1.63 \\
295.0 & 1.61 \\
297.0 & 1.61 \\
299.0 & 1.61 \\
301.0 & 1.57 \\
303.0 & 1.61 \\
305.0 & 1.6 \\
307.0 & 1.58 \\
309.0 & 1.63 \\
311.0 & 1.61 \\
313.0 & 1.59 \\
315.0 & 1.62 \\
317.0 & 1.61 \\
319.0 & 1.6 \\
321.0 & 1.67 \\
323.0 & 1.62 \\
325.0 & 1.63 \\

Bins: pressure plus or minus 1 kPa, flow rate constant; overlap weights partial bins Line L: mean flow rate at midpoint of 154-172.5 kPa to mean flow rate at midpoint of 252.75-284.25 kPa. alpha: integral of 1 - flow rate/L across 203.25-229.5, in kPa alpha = 1.3 kPa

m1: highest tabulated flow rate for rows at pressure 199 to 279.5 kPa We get 1.83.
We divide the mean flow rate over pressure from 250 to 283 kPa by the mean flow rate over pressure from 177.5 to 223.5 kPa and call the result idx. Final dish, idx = 1.10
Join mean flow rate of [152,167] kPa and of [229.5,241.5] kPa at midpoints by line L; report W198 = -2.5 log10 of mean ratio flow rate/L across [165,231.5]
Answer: 0.01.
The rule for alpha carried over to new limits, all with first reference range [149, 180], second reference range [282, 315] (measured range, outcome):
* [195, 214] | 0.1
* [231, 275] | -2.8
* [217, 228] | 0.0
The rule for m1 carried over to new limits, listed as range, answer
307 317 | 1.63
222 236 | 1.62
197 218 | 1.64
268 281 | 1.82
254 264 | 1.8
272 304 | 1.78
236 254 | 1.71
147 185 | 1.61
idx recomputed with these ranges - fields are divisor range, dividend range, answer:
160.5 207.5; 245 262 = 1.08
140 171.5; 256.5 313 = 1.06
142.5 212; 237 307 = 1.06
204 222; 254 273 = 1.12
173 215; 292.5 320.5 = 1.01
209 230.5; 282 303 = 1.02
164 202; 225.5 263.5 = 1.05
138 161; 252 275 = 1.11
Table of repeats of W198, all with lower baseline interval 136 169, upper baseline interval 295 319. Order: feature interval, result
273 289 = -0.06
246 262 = -0.08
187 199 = 0.00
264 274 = -0.13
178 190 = 0.00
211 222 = 0.01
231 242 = -0.01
